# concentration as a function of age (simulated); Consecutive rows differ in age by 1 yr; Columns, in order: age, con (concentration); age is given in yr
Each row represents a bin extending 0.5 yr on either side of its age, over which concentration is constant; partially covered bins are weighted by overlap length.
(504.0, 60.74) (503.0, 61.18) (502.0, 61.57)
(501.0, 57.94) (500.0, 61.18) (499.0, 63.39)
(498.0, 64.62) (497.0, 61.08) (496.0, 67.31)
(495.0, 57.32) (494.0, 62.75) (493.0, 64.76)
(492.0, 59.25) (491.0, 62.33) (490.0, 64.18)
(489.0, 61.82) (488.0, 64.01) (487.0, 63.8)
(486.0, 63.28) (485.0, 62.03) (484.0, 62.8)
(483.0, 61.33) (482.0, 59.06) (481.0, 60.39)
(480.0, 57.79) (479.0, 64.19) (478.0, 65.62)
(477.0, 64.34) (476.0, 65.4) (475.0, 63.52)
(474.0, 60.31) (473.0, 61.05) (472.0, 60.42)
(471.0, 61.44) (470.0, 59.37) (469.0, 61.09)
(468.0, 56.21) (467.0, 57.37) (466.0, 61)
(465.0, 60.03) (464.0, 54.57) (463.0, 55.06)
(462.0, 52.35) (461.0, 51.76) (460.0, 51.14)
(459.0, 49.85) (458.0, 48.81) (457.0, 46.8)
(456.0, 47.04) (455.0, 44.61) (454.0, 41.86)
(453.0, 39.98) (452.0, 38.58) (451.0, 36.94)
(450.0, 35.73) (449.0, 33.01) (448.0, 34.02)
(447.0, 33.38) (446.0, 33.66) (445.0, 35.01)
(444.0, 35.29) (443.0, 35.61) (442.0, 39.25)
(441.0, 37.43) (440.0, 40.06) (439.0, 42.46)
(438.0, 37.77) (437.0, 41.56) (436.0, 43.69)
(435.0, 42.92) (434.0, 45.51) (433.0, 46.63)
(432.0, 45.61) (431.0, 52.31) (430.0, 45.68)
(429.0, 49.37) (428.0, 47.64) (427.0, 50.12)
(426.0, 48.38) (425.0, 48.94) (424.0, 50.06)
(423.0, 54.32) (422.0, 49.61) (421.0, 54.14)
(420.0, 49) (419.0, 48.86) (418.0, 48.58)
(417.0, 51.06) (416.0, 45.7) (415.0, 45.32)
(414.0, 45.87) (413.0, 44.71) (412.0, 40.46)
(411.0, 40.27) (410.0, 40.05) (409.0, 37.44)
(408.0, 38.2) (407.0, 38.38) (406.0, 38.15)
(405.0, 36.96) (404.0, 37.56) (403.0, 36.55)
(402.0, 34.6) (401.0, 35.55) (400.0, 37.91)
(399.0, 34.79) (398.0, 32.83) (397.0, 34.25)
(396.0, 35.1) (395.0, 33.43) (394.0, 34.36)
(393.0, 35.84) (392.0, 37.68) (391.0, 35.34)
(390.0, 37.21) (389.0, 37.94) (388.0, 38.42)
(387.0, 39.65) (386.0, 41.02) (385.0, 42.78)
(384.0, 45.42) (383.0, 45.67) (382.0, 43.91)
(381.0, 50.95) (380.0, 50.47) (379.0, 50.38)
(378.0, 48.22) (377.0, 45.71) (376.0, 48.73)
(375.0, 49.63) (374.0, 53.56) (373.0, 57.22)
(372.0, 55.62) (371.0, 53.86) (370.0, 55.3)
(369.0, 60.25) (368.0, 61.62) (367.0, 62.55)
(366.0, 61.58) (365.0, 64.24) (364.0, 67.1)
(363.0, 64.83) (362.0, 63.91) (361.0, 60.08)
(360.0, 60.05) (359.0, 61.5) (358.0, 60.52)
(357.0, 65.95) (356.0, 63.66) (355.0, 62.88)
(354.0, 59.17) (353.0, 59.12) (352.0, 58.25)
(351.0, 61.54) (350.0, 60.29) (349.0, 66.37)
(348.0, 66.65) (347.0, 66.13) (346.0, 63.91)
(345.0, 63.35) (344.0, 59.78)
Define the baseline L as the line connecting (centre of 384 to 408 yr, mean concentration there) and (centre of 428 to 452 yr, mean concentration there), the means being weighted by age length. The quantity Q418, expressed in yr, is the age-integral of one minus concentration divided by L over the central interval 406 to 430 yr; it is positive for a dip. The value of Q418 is -4.7 yr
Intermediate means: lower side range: 37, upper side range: 40.3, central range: 46.2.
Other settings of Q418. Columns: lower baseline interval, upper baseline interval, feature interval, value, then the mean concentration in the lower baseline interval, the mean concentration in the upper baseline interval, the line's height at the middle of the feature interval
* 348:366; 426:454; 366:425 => 8.8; 62.4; 40.9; 52.4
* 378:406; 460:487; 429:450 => 4.5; 39.3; 60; 51.3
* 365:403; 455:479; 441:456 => 4.7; 45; 57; 54.4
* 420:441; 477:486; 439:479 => 4.8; 46.7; 61.9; 55.2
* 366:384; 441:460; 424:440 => -1.1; 52.6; 39.7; 42.8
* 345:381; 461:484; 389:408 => 7.5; 59.1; 60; 59.4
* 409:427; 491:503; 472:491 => -1.1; 47.2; 61.9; 59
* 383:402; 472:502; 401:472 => 5.1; 37.4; 62.3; 48.9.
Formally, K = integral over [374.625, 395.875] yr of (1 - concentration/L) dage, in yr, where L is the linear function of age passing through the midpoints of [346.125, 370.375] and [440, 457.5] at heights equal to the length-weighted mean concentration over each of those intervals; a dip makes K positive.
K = 4.97 yr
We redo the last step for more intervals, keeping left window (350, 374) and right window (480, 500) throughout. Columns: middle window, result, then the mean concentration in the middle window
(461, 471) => 0.7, 57.4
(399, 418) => 6.5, 40.3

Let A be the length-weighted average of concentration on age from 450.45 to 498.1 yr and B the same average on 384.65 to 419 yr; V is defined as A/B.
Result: 1.5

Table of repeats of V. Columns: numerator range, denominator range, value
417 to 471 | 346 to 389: 0.83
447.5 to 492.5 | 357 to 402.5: 1.15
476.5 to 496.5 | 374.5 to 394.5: 1.45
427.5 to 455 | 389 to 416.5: 1.07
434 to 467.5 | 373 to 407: 1.07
